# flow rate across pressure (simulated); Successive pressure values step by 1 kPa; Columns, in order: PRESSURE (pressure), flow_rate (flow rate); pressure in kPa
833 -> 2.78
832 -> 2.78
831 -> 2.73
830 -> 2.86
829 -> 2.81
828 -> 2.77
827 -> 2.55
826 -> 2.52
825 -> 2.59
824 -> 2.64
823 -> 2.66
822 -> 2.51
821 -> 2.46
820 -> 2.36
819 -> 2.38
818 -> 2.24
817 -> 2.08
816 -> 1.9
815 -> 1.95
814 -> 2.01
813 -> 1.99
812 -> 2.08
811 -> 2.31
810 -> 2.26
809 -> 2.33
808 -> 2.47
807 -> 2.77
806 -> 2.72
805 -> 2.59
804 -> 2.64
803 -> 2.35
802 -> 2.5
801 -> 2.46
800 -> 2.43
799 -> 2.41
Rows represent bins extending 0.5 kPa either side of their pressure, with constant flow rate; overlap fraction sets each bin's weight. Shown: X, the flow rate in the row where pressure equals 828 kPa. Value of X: 2.77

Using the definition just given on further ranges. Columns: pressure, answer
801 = 2.46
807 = 2.77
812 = 2.08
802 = 2.5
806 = 2.72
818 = 2.24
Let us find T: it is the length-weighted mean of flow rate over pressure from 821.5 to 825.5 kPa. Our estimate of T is 2.6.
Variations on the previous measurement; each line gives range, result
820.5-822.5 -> 2.48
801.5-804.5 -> 2.5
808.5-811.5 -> 2.3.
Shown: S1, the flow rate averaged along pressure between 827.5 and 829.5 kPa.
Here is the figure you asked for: 2.79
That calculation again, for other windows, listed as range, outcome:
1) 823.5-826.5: 2.58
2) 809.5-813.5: 2.16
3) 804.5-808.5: 2.64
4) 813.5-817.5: 1.98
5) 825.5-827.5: 2.54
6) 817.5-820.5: 2.33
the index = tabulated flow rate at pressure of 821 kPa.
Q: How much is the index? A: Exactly 2.46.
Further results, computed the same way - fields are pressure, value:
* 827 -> 2.55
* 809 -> 2.33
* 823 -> 2.66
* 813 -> 1.99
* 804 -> 2.64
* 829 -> 2.81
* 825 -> 2.59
